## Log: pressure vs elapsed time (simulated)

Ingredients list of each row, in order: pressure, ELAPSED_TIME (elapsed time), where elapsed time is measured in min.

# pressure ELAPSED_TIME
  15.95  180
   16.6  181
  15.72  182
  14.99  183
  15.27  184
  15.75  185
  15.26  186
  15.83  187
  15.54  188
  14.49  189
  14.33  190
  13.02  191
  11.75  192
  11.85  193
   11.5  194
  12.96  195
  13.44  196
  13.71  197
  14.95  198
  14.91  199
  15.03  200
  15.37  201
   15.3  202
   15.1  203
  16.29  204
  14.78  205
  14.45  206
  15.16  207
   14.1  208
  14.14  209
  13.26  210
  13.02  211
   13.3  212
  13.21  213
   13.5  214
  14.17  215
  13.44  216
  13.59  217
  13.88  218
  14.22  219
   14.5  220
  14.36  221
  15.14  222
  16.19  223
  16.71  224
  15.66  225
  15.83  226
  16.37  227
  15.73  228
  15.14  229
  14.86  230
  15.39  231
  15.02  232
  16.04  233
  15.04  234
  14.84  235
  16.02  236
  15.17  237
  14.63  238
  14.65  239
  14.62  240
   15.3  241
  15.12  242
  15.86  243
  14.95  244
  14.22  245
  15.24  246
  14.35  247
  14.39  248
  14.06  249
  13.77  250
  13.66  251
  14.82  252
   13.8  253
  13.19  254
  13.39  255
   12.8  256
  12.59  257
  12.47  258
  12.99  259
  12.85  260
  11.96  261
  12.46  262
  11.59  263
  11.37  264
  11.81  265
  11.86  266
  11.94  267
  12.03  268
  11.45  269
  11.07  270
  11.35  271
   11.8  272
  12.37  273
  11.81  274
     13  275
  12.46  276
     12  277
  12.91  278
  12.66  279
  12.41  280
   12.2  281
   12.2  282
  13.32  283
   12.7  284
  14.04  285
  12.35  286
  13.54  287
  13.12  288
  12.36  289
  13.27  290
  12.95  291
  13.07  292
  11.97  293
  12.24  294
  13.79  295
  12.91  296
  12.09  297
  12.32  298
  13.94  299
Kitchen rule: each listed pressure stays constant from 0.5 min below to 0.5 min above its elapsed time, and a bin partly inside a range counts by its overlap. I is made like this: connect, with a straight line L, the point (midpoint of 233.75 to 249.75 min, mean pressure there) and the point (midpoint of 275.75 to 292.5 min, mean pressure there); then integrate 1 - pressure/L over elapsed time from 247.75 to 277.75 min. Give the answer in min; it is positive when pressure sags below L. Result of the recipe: 2.8 min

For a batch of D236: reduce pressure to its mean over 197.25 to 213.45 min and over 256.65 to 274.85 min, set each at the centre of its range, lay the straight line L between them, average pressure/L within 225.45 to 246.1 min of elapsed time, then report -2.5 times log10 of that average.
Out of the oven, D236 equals -0.15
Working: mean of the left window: 14.5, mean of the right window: 12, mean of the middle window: 15.2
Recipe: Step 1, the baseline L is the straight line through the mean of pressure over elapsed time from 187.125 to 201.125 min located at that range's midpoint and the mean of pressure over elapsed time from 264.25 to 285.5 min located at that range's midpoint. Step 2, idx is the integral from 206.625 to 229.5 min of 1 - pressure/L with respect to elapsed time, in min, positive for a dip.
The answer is -2.1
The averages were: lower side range 13.8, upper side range 12.2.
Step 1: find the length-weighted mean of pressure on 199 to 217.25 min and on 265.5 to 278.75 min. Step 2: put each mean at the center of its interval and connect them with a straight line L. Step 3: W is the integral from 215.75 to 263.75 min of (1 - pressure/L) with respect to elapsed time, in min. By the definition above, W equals -4.5 min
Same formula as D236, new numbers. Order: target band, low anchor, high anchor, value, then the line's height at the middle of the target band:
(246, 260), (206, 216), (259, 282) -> -0.08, 12.6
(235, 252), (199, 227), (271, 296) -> -0.07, 13.8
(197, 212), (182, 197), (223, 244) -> -0.01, 14.5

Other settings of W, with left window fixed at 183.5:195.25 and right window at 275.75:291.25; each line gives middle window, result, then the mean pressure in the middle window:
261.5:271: 0.94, 11.7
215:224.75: -0.77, 14.7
